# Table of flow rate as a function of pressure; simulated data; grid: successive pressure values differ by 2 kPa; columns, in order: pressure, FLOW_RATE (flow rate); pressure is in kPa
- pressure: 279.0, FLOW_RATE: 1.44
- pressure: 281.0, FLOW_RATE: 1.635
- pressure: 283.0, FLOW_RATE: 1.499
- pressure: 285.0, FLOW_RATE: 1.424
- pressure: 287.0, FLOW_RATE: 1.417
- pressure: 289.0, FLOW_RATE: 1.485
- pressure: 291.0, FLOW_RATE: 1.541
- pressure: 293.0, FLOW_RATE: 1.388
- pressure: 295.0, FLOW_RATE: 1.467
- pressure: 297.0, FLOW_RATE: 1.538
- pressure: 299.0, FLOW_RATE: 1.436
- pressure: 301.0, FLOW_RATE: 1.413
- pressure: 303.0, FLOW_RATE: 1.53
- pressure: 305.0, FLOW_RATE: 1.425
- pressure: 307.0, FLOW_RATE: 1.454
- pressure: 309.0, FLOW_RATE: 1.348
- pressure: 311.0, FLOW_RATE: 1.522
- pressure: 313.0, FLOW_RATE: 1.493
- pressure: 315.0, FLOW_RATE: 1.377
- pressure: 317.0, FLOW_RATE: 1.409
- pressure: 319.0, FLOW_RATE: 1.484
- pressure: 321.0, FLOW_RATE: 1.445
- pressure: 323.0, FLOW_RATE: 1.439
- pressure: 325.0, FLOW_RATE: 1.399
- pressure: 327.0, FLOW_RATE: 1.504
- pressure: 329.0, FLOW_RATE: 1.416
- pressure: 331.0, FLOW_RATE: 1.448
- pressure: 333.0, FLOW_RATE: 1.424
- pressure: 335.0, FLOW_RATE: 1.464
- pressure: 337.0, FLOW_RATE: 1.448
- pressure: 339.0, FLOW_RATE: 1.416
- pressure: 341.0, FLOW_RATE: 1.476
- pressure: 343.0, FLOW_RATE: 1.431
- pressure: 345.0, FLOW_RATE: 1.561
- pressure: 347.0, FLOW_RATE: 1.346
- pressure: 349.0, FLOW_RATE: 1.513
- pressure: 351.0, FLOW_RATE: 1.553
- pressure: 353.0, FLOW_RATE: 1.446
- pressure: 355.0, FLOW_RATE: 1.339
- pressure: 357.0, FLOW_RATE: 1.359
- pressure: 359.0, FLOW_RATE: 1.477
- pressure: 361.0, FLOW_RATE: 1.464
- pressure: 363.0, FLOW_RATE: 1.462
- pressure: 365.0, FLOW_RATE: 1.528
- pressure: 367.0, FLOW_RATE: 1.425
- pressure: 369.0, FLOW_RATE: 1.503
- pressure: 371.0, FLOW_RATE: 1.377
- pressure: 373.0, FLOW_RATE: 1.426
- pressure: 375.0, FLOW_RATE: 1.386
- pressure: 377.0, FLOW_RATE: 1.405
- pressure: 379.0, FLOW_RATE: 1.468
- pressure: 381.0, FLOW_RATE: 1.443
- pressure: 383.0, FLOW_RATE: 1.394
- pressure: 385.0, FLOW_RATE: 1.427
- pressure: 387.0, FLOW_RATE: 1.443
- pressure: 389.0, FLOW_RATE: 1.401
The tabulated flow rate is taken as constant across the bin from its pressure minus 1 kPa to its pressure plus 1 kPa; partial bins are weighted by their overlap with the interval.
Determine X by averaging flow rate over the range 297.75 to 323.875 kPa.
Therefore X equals 1.45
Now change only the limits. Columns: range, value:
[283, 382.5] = 1.45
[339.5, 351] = 1.47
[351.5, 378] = 1.43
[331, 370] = 1.45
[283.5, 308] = 1.46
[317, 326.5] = 1.44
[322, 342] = 1.44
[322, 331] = 1.44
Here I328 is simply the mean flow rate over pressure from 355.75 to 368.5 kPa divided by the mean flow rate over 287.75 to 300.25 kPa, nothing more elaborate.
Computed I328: 1.0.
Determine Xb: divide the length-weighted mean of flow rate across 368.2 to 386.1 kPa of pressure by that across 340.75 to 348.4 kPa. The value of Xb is 0.98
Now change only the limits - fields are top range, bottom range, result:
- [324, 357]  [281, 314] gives 0.99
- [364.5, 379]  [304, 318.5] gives 1.00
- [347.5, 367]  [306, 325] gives 1.01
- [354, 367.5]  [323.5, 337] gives 1.00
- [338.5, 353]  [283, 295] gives 1.01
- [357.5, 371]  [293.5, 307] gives 1.00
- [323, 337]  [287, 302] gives 0.99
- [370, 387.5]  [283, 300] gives 0.97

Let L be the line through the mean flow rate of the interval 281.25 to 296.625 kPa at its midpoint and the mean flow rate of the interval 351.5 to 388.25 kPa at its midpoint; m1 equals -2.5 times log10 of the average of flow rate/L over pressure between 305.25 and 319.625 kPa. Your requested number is 0.02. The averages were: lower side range 1.47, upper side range 1.43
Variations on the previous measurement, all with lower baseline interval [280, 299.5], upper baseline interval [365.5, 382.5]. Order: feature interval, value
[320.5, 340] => 0.01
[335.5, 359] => 0.00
